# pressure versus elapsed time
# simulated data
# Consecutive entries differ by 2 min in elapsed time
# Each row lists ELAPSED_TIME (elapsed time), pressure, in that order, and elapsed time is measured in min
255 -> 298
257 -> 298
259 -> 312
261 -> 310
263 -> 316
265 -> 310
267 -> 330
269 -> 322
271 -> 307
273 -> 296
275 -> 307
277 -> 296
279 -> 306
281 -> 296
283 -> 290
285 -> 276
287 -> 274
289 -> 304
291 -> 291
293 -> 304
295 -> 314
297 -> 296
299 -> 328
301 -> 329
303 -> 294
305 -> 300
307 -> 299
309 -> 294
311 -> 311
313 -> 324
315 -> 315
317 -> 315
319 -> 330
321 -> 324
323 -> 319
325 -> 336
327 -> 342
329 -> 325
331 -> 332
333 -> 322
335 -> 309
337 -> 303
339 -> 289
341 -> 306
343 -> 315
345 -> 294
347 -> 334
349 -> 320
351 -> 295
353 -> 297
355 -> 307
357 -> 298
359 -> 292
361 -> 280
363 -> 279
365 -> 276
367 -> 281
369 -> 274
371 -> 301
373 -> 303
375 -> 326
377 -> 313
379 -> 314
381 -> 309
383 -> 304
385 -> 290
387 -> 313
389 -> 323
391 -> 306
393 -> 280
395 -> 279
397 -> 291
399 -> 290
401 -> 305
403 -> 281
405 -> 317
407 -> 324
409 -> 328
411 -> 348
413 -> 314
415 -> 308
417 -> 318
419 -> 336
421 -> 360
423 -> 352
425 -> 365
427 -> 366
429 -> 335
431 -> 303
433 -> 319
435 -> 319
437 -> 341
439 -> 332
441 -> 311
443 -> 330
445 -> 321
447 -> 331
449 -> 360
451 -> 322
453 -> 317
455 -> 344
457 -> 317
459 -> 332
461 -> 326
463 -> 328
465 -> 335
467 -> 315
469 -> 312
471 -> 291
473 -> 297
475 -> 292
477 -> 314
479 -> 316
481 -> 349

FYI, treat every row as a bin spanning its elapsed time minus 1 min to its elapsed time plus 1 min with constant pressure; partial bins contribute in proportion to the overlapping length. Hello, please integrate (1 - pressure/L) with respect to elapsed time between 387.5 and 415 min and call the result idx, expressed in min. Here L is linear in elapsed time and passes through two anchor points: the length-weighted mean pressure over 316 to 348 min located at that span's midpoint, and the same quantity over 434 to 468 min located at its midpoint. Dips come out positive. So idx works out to 1.5 min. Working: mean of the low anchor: 318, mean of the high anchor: 328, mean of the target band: 307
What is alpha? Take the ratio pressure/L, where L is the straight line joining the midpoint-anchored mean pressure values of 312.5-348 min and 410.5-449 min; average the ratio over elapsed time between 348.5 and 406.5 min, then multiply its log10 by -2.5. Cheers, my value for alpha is 0.09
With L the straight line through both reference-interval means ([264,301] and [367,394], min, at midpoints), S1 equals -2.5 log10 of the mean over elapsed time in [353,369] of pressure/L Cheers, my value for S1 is 0.06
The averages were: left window 303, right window 303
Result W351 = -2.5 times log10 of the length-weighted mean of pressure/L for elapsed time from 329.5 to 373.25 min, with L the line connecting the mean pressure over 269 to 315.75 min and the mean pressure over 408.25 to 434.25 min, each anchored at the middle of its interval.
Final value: 0.06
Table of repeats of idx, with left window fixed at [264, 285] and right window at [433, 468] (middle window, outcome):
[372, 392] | 0.6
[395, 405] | 0.9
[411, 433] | -0.8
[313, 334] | -1.0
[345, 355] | 0.2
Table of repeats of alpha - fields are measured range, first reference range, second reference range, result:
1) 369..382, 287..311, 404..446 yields 0.04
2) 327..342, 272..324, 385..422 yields -0.02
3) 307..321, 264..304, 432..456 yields -0.02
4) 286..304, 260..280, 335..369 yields 0.01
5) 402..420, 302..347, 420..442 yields 0.04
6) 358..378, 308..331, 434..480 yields 0.10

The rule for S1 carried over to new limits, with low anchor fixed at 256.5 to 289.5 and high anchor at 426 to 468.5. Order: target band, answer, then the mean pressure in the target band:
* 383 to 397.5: 0.08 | 298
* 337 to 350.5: 0.02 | 309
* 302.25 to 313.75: 0.02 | 303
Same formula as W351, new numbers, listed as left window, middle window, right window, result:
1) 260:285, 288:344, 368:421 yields -0.02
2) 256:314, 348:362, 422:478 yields 0.05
